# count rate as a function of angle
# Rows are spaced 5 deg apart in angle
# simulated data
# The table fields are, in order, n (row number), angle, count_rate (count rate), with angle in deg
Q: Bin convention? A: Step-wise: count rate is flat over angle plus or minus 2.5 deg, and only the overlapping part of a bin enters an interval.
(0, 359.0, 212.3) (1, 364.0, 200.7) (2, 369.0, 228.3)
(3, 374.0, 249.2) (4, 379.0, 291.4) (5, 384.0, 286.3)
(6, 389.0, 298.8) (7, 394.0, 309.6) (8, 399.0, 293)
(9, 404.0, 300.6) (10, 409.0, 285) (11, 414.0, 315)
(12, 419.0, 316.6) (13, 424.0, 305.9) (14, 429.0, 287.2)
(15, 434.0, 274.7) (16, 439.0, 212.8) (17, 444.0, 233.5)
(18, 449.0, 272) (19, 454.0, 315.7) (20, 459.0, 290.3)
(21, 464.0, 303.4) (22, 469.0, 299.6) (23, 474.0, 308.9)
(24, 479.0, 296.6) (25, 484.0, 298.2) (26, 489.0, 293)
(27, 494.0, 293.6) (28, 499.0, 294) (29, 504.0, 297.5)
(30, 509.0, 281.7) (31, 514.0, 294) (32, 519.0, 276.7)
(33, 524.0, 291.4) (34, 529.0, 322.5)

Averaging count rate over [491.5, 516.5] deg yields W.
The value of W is 292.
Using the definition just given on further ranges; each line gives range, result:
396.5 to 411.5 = 293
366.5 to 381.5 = 256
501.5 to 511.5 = 290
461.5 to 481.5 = 302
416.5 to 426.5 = 311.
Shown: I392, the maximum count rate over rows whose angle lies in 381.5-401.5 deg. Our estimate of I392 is 309.6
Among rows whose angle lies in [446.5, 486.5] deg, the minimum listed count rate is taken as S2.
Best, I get 272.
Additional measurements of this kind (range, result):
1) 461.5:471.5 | 299.6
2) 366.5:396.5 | 228.3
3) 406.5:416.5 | 285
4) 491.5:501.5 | 293.6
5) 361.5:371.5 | 200.7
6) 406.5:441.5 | 212.8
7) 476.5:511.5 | 281.7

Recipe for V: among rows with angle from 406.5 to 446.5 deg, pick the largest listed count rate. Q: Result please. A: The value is 316.6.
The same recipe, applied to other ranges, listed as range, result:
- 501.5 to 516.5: 297.5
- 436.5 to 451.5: 272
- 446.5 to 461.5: 315.7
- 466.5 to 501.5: 308.9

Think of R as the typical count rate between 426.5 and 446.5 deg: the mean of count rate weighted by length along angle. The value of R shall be 252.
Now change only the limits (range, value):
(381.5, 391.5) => 293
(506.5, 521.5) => 284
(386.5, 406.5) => 300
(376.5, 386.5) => 289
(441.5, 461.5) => 278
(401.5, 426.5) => 305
